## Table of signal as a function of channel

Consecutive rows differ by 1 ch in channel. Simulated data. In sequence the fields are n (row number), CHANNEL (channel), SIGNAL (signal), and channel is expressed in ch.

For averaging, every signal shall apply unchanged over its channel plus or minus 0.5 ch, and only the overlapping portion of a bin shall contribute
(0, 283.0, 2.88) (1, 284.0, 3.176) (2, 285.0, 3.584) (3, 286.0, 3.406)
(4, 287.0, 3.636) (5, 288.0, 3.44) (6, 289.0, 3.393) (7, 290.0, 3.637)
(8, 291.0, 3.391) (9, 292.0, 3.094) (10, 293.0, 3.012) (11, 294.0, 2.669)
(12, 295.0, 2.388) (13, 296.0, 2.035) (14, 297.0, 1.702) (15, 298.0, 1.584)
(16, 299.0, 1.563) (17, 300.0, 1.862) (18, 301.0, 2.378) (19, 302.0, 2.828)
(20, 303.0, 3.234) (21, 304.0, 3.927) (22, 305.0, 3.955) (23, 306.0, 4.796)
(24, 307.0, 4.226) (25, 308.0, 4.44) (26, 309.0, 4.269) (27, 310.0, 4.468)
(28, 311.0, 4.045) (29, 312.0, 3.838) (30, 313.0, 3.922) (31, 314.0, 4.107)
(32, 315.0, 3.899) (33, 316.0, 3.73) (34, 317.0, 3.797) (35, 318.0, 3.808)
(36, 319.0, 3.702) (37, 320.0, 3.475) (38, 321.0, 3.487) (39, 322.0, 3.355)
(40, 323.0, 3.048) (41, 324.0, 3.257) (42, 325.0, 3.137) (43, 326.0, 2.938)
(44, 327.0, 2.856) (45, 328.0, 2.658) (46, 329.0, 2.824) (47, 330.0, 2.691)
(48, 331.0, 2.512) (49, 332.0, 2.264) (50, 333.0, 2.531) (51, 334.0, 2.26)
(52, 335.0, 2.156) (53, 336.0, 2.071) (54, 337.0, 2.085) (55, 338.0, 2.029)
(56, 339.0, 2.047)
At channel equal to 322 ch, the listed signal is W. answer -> 3.355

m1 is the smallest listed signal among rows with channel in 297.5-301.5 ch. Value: 1.563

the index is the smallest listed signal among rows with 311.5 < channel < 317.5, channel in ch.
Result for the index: 3.73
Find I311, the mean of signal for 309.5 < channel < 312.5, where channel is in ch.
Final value 4.12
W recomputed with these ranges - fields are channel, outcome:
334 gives 2.26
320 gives 3.475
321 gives 3.487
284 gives 3.176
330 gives 2.691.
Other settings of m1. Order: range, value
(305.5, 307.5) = 4.226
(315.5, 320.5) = 3.475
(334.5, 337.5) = 2.071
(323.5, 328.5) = 2.658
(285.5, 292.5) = 3.094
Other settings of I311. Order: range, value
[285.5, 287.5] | 3.52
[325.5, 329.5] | 2.82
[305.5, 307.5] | 4.51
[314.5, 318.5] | 3.81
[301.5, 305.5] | 3.49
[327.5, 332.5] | 2.59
